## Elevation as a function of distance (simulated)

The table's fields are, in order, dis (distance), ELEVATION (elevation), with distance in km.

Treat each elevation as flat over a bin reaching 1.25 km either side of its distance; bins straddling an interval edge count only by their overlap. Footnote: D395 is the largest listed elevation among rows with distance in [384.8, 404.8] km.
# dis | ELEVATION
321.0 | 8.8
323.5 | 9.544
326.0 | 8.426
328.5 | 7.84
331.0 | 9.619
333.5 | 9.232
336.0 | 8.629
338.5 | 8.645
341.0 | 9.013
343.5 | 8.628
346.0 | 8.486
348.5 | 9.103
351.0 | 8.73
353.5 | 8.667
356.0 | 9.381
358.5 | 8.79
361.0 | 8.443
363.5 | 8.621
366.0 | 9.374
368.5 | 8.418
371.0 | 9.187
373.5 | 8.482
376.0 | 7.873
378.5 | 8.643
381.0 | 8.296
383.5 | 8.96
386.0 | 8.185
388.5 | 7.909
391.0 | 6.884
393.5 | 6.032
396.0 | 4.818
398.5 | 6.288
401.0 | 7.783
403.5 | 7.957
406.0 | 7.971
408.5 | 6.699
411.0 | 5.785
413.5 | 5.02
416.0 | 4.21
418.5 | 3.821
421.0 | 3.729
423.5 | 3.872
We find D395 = 8.185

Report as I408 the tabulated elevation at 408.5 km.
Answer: 6.699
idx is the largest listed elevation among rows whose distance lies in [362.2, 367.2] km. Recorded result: 9.374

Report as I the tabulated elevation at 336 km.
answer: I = 8.629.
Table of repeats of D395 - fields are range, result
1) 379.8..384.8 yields 8.96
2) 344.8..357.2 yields 9.381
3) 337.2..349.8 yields 9.103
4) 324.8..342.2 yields 9.619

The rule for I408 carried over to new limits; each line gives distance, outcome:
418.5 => 3.821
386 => 8.185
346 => 8.486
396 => 4.818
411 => 5.785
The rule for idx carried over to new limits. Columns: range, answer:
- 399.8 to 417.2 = 7.971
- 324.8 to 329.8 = 8.426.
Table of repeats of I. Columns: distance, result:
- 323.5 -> 9.544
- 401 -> 7.783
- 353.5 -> 8.667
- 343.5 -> 8.628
